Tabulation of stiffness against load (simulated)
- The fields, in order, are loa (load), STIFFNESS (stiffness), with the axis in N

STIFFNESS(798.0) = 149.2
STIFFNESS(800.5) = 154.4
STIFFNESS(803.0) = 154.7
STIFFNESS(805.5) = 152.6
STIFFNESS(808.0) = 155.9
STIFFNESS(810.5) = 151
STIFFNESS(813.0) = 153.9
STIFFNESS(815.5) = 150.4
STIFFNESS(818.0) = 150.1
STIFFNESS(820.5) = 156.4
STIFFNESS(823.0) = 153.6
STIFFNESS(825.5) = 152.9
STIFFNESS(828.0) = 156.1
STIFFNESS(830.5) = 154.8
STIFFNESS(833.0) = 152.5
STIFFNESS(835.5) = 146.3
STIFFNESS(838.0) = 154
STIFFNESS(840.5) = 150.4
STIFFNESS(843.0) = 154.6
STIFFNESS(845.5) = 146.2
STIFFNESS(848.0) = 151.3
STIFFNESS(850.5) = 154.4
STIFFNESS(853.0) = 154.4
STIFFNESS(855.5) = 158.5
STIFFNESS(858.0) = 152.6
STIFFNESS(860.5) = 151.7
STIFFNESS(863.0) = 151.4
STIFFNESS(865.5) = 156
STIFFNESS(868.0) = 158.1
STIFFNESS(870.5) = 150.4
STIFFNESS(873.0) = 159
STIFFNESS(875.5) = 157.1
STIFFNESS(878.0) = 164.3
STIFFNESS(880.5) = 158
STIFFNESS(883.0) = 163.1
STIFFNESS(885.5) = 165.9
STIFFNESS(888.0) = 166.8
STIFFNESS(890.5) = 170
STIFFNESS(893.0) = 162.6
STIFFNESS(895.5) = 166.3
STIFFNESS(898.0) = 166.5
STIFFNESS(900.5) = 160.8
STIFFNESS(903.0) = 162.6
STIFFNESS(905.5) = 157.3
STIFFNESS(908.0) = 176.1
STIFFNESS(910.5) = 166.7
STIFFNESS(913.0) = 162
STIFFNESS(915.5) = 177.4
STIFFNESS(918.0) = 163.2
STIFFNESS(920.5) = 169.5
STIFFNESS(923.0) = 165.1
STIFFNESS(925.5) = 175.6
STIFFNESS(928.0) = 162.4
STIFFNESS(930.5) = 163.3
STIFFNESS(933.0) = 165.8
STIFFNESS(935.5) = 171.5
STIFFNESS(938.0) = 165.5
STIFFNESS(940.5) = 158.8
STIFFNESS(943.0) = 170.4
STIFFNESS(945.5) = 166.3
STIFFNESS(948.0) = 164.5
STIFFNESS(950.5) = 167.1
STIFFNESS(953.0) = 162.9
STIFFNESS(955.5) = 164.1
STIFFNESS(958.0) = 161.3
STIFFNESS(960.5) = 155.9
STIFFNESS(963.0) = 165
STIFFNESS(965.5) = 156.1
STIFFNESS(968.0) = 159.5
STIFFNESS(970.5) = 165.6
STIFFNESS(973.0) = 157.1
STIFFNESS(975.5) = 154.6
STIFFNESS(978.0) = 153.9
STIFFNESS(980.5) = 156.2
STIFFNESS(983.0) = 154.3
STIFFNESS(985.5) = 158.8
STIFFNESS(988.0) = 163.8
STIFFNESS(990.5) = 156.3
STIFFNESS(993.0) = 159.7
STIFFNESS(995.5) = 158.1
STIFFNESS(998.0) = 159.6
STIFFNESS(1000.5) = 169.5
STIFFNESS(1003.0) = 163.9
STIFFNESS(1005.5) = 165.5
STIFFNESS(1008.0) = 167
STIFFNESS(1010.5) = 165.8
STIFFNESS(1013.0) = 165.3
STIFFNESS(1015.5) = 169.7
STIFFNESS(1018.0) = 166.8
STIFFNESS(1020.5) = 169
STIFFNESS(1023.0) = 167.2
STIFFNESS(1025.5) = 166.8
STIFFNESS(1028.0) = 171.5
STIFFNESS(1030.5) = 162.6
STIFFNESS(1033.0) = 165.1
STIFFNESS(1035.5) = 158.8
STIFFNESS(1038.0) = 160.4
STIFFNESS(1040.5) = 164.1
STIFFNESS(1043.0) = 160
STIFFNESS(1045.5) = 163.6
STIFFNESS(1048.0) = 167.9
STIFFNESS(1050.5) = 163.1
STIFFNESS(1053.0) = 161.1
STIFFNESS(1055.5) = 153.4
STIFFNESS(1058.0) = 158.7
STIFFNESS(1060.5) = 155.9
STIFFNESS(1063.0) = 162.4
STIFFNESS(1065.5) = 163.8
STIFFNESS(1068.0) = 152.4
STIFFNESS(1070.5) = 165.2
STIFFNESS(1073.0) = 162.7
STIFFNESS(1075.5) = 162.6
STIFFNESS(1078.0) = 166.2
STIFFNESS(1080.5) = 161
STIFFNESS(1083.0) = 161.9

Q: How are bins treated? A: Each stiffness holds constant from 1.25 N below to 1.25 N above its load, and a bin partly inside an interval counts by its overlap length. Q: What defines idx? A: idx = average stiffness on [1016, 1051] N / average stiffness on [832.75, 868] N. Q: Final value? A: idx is 1.08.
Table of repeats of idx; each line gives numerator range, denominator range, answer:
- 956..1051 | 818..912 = 1.03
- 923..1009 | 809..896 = 1.04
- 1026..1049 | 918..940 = 0.98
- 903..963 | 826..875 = 1.08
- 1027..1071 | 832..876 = 1.05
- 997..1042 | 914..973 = 1.00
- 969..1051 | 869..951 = 0.99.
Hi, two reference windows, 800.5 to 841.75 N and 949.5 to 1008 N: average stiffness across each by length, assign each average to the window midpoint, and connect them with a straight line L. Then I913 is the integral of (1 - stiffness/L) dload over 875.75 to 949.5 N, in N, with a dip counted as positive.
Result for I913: -3.9 N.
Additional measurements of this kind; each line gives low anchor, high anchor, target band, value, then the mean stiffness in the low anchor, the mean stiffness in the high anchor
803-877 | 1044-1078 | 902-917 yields -1.08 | 153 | 161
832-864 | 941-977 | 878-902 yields -1.31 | 152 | 162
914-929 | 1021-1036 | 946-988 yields 1.89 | 169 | 166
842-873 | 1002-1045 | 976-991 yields 0.49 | 154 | 165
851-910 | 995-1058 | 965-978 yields 0.36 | 160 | 164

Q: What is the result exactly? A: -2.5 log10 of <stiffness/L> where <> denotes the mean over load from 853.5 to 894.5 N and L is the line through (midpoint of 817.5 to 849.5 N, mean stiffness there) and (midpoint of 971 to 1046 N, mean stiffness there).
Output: -0.03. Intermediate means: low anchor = 152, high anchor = 163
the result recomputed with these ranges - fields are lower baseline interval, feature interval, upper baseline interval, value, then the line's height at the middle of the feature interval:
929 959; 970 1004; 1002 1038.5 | 0.04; 166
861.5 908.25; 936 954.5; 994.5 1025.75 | -0.01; 163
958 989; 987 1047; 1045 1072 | -0.03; 160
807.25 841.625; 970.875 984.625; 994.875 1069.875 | 0.03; 161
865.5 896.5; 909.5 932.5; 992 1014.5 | -0.03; 162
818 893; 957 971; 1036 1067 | -0.01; 159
